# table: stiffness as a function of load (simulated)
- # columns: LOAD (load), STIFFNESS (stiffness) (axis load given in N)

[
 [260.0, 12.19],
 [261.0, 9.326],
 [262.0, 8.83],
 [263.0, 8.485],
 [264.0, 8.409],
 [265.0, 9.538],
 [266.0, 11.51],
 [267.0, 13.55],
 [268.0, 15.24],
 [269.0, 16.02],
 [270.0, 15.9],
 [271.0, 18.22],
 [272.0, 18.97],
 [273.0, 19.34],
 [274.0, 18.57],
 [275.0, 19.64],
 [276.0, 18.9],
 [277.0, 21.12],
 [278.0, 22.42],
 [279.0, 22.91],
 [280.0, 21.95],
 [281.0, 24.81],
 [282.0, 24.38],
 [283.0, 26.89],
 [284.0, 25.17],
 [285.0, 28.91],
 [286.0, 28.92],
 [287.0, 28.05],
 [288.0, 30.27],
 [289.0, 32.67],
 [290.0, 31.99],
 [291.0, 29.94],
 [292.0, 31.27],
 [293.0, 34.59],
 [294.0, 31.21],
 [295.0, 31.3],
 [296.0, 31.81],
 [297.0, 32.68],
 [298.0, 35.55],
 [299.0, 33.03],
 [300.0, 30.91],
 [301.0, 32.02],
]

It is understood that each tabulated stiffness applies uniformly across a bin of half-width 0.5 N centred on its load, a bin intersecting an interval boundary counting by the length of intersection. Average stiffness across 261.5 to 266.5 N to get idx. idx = 9.35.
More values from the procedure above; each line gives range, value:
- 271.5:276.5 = 19.1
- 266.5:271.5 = 15.8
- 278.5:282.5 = 23.5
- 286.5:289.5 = 30.3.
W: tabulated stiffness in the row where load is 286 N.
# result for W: 28.92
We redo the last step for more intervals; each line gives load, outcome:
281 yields 24.81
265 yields 9.538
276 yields 18.9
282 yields 24.38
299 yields 33.03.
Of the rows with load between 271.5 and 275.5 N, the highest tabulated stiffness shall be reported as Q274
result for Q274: 19.64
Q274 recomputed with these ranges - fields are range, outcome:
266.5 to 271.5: 18.22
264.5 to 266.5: 11.51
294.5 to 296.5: 31.81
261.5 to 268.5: 15.24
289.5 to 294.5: 34.59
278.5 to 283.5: 26.89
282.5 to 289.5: 32.67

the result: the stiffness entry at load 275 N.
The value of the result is 19.64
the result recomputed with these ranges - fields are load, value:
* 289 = 32.67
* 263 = 8.485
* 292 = 31.27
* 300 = 30.91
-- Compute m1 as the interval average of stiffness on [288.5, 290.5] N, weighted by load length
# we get 32.3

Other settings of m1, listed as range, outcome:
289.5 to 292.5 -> 31.1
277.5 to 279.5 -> 22.7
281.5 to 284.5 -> 25.5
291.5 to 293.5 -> 32.9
